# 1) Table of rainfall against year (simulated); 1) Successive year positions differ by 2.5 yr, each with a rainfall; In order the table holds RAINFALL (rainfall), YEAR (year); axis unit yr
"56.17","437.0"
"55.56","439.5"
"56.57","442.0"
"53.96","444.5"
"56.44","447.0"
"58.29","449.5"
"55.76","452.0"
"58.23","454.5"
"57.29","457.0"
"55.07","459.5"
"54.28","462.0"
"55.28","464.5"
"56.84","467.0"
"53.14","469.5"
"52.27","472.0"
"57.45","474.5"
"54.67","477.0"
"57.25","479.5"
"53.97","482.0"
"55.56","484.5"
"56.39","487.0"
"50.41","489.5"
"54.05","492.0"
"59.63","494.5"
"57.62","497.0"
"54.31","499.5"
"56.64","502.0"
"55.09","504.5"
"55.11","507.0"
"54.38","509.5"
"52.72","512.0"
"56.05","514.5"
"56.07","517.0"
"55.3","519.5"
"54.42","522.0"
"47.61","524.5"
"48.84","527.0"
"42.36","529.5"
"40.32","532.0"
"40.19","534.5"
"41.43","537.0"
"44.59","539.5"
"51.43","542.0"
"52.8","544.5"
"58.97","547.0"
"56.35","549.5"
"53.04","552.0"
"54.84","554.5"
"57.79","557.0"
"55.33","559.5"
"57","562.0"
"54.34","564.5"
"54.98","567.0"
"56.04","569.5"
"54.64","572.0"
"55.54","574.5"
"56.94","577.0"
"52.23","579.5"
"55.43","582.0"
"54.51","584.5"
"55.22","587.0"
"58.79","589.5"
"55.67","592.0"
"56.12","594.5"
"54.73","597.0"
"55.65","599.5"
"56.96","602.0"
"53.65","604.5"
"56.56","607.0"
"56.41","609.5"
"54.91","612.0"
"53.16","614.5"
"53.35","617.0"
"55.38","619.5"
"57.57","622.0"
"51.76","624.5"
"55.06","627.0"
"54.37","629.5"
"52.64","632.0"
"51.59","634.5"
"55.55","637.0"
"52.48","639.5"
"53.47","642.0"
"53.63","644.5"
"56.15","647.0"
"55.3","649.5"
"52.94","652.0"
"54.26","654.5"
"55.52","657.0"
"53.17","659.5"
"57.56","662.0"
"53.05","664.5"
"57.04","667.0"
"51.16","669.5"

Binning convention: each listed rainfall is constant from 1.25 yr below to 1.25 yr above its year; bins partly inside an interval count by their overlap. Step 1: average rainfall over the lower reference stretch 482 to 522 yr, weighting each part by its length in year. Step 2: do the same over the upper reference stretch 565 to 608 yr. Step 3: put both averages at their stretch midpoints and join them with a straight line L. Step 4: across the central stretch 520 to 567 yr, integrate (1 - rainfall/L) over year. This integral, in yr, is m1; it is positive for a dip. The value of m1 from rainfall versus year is 3.8 yr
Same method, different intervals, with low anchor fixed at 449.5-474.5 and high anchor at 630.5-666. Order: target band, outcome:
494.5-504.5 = -0.2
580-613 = -0.7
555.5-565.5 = -0.2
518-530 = 1.0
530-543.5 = 2.8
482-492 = 0.2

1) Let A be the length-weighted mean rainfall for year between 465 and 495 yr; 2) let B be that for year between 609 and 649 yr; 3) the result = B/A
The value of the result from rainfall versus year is 1.0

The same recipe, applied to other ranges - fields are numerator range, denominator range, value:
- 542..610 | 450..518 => 1.00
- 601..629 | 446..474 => 0.99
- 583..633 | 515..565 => 1.08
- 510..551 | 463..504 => 0.90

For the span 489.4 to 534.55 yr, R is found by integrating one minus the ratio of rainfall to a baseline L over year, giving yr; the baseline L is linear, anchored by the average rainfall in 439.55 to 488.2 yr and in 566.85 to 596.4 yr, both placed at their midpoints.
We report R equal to 2.5 yr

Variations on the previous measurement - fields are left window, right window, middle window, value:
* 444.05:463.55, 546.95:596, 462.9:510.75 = 0.7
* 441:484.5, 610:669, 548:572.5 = -0.2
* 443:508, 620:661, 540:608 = -0.7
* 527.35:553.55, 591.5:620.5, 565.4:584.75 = -1.2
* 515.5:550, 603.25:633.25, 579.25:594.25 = -0.8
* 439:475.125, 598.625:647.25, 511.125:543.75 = 3.9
